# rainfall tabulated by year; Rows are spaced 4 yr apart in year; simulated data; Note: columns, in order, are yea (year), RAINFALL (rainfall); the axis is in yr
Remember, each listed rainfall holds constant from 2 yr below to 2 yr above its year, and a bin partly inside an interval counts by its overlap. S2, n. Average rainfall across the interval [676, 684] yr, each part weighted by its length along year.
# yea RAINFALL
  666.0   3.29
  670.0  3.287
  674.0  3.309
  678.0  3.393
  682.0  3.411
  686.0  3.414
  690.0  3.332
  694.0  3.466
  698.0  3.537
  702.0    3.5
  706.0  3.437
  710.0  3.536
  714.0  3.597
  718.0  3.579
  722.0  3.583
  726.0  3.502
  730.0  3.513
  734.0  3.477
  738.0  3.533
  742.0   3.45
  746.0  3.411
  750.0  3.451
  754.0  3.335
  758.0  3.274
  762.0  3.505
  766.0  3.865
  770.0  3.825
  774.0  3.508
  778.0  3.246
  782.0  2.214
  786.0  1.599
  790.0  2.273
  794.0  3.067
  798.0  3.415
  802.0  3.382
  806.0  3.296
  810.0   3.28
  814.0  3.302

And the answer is 3.4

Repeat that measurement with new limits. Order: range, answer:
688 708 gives 3.45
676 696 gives 3.4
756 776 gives 3.6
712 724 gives 3.59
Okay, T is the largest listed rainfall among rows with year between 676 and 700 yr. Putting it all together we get 3.537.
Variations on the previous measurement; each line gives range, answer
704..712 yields 3.536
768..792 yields 3.825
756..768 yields 3.865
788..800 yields 3.415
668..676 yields 3.309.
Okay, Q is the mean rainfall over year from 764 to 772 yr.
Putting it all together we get 3.85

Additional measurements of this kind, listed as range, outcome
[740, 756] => 3.41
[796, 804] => 3.4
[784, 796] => 2.31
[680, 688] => 3.41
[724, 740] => 3.51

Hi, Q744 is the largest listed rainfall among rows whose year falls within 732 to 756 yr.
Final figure 3.533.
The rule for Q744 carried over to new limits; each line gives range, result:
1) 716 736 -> 3.583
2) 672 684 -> 3.411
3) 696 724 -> 3.597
